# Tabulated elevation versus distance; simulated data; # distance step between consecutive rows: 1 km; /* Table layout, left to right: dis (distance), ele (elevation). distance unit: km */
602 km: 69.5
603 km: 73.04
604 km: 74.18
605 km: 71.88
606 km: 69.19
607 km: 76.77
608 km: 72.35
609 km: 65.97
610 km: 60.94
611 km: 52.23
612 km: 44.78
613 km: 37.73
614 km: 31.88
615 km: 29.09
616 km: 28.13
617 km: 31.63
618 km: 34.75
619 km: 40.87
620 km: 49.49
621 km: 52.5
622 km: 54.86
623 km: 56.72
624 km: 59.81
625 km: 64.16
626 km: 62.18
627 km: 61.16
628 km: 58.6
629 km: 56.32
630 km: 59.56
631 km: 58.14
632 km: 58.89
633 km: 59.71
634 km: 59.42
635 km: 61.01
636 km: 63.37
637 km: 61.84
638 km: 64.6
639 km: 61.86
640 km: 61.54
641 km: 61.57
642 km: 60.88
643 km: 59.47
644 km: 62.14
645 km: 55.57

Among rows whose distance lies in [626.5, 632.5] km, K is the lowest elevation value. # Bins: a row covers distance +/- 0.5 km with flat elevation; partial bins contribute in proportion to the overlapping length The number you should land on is 56.32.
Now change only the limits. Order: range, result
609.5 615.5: 29.09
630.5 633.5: 58.14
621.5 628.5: 54.86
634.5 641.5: 61.01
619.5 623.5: 49.49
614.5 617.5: 28.13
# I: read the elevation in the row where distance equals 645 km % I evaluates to 55.57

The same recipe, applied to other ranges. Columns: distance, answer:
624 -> 59.81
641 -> 61.57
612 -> 44.78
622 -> 54.86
